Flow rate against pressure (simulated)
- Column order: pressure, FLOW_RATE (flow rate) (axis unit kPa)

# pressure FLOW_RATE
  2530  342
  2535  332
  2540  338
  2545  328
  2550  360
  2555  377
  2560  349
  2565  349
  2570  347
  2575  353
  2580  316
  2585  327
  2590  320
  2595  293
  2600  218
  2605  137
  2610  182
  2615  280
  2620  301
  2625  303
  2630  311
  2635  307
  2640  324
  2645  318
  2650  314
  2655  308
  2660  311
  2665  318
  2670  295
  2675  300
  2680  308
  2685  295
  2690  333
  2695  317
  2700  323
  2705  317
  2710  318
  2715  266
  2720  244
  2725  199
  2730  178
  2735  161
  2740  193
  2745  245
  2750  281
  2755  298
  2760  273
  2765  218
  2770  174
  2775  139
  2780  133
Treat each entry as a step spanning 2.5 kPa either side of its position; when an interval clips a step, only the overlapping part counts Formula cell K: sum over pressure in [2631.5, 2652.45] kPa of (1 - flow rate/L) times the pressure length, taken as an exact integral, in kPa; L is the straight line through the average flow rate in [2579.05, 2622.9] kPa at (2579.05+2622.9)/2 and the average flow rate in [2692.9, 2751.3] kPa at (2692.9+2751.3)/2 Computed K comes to -4.6 kPa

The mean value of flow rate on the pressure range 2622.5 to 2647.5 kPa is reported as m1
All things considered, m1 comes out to 313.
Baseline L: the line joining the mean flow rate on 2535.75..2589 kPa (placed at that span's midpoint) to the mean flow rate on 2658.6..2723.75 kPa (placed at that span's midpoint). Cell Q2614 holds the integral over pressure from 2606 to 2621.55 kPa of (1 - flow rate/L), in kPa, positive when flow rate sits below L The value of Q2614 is 4.1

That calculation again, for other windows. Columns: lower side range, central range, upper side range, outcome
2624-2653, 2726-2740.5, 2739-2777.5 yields 4.07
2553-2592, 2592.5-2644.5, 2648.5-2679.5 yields 9.02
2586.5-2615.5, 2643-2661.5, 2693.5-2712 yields -2.24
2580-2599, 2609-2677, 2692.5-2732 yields -2.31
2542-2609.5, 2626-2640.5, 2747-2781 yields -1.49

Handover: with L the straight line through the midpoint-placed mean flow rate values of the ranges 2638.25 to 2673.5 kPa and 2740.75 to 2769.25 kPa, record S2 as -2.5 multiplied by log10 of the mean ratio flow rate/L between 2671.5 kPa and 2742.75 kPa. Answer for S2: 0.059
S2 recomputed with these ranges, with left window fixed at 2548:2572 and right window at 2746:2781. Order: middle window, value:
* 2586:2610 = 0.35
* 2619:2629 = 0.04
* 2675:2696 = -0.14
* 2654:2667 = -0.08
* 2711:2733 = 0.10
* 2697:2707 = -0.22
